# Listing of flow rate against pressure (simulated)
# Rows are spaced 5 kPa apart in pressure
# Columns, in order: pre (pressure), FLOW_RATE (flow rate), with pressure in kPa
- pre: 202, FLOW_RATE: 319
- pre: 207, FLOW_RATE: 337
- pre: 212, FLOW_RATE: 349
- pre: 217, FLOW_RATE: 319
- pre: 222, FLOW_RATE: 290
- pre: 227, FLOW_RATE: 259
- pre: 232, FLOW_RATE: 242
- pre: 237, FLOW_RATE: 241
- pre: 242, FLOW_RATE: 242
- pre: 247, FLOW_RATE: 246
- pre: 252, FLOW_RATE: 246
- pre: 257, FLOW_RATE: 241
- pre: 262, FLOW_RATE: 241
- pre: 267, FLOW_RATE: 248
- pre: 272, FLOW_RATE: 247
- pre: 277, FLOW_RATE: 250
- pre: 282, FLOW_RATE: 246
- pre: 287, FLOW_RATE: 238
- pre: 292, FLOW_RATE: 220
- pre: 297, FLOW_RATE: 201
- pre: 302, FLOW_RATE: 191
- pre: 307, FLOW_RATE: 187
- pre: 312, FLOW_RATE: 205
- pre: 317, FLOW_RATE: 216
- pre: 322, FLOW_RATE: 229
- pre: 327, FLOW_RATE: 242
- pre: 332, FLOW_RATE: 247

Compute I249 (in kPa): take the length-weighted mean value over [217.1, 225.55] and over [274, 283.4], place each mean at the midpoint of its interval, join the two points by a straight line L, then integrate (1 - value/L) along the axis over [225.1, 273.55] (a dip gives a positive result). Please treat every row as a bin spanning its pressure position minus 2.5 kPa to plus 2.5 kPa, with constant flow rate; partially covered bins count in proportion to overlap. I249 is 4.70 kPa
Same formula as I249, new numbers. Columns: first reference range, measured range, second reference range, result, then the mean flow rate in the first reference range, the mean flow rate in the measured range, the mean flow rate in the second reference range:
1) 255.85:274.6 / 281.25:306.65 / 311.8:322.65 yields 1.7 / 245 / 215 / 217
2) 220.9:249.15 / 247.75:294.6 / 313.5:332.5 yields 0.2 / 252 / 242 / 231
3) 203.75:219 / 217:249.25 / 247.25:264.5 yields 3.5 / 335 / 258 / 243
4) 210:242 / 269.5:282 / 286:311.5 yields -1.1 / 279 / 248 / 205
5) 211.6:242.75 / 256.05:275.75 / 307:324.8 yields 0.2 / 275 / 245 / 213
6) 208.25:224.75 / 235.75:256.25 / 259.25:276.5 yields 2.5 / 320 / 244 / 246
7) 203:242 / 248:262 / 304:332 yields 1.1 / 289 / 243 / 218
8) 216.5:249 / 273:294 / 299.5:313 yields -2.5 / 260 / 240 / 193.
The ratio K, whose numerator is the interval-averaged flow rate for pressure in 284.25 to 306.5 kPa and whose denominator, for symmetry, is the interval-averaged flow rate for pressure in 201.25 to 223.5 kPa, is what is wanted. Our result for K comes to 0.6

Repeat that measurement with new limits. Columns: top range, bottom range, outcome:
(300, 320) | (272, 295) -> 0.84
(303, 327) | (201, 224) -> 0.65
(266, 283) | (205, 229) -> 0.80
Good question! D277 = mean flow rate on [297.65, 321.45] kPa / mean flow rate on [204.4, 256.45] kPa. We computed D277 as 0.7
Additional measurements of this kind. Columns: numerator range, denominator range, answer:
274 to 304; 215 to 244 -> 0.85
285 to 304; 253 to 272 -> 0.87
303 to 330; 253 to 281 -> 0.88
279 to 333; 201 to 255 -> 0.79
